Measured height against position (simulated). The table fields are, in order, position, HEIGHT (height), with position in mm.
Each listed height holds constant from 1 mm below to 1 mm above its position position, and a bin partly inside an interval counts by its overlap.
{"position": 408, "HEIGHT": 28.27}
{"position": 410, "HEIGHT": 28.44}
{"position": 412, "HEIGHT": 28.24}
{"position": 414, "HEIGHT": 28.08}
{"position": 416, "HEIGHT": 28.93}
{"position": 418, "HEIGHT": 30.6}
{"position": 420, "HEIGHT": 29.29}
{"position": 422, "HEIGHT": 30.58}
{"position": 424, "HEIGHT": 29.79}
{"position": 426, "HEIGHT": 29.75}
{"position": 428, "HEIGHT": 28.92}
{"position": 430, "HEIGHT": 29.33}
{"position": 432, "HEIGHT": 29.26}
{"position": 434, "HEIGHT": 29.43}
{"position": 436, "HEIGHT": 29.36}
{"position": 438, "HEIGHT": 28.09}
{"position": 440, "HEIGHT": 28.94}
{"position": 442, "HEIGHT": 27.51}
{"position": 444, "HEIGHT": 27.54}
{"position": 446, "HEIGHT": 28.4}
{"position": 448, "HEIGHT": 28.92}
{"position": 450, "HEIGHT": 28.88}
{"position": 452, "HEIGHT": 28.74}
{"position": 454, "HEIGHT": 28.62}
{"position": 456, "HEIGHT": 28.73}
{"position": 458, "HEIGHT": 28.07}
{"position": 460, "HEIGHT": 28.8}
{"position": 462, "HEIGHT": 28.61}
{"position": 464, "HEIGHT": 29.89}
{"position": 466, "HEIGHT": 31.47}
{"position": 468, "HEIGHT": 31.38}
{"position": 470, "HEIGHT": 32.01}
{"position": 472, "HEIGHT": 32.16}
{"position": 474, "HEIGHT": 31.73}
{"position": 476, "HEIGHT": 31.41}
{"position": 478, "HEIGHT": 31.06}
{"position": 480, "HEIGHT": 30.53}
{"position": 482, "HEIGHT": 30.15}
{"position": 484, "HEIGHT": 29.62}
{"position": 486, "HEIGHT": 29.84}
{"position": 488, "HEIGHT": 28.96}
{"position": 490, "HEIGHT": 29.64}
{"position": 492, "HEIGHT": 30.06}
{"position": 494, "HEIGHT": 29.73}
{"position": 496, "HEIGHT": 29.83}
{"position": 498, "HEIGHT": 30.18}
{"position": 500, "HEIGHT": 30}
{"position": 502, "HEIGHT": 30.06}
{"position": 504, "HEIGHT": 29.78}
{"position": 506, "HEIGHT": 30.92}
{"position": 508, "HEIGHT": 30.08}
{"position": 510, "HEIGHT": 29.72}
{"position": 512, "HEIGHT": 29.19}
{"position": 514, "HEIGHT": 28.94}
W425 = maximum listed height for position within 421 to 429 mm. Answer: 30.58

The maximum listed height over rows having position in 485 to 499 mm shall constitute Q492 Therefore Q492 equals 30.18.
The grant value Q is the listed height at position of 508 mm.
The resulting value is 30.08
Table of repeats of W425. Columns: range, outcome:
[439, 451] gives 28.94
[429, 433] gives 29.33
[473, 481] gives 31.73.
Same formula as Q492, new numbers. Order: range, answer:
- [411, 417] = 28.93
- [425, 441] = 29.75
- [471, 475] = 32.16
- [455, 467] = 31.47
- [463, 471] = 32.01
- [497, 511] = 30.92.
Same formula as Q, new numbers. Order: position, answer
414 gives 28.08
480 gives 30.53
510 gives 29.72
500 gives 30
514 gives 28.94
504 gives 29.78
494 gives 29.73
